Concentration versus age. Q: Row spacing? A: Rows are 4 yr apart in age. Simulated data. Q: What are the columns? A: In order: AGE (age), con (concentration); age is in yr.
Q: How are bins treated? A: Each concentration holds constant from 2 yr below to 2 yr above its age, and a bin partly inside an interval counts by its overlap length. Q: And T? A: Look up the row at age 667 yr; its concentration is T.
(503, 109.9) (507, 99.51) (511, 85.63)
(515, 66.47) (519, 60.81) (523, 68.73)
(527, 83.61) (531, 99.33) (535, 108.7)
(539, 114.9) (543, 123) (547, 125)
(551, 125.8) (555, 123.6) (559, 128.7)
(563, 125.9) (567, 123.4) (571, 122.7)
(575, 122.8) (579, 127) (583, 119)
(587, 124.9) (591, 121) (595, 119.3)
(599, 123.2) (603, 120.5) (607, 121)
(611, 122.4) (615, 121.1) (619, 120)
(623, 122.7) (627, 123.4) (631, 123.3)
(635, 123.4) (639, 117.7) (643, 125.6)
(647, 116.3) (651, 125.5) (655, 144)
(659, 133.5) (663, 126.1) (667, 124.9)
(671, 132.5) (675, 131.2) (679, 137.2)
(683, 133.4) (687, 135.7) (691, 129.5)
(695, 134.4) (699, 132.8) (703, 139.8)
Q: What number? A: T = 124.9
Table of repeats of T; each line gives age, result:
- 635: 123.4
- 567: 123.4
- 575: 122.8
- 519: 60.81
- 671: 132.5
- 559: 128.7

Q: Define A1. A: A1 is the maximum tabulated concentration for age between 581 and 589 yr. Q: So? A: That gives 124.9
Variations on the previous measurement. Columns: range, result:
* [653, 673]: 144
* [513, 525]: 68.73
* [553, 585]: 128.7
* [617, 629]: 123.4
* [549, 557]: 125.8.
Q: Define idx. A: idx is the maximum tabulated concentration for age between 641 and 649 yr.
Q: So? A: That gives 125.6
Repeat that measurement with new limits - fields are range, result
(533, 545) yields 123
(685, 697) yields 135.7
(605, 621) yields 122.4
